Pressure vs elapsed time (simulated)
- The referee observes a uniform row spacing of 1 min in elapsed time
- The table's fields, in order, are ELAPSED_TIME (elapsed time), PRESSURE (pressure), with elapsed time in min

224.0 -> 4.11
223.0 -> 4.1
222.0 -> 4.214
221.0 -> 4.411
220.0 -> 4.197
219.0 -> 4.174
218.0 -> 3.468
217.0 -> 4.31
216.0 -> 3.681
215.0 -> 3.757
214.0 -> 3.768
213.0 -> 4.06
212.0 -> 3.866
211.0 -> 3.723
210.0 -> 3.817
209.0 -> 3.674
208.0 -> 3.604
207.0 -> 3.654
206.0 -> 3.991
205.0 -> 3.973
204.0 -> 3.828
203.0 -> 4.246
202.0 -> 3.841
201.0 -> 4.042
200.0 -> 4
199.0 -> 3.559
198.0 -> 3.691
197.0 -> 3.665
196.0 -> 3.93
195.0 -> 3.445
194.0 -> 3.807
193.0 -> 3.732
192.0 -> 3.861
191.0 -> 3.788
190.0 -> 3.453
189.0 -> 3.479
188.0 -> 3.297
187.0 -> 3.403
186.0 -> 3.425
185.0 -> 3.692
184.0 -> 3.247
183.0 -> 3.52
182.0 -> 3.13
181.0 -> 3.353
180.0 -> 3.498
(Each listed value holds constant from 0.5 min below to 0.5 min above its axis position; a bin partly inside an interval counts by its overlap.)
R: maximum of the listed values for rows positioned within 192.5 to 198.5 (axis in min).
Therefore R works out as 3.93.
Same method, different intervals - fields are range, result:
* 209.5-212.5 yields 3.866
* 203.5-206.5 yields 3.991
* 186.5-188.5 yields 3.403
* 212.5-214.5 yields 4.06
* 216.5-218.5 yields 4.31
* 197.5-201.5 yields 4.042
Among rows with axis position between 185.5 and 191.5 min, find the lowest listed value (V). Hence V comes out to 3.297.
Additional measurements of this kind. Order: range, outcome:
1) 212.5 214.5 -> 3.768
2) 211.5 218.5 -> 3.468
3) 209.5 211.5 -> 3.723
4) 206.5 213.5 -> 3.604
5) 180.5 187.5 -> 3.13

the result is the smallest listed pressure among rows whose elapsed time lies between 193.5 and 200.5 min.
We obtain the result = 3.445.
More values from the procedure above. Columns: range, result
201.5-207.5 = 3.654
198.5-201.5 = 3.559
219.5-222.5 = 4.197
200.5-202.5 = 3.841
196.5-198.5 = 3.665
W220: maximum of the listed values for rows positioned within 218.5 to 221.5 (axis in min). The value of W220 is 4.411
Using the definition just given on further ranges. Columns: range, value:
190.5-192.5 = 3.861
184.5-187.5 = 3.692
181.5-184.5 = 3.52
